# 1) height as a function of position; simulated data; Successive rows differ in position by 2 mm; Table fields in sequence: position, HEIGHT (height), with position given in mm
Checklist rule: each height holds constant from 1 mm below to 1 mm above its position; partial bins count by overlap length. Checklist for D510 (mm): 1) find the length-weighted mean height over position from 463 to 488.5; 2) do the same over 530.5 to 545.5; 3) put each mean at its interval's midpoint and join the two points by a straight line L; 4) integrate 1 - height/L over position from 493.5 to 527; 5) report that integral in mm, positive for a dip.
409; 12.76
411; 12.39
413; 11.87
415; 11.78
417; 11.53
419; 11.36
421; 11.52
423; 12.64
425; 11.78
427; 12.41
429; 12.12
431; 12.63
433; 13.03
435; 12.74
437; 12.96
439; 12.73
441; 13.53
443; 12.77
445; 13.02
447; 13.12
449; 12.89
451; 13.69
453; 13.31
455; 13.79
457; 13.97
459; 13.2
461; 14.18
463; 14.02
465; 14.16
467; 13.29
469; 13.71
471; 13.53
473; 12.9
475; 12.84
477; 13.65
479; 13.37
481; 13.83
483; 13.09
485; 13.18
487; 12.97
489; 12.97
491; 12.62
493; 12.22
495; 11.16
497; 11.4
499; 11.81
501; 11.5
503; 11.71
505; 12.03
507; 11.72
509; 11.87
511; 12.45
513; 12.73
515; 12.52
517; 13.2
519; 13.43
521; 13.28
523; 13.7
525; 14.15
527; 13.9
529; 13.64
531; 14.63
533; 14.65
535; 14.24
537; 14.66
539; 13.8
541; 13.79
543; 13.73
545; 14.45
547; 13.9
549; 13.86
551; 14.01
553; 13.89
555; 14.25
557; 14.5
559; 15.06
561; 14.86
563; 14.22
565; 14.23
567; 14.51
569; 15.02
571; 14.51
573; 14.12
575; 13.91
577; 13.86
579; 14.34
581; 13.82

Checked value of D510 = 3.4 mm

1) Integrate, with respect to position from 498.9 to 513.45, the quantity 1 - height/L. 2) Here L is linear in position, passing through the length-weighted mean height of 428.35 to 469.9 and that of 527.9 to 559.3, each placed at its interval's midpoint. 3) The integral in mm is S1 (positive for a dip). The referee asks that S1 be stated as 2.0 mm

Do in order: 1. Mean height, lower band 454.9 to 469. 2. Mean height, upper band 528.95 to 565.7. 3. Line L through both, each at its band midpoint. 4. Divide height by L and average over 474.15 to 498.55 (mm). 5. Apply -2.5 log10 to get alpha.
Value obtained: 0.10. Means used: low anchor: 13.8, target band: 12.8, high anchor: 14.2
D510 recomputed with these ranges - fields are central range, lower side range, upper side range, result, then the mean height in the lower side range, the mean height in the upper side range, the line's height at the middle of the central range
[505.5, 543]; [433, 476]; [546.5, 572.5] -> 1.6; 13.3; 14.4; 14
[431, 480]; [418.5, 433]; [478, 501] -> -3.9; 12.2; 12.6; 12.3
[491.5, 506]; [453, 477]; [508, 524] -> 1.6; 13.6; 12.9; 13.1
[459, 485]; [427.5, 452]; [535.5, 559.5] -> -0.5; 12.9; 14.1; 13.3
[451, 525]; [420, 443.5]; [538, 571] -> 2.1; 12.6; 14.3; 13.3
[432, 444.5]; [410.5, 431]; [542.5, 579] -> -0.7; 12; 14.3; 12.3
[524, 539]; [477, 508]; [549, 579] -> -0.9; 12.4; 14.3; 13.5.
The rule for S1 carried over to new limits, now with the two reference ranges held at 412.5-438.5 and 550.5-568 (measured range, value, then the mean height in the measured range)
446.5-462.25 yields -1.07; 13.5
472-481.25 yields -0.17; 13.3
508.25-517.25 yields 0.74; 12.5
